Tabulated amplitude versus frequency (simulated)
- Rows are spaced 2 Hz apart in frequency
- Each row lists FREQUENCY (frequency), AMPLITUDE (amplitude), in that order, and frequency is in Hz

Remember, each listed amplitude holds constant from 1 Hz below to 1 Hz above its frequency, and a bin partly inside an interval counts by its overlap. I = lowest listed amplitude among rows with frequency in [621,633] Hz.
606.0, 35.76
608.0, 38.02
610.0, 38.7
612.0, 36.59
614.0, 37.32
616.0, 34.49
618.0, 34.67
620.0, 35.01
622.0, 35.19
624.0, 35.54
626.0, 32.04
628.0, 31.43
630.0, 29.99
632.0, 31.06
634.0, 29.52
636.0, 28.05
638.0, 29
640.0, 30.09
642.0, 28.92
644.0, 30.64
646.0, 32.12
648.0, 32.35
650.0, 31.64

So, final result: 29.99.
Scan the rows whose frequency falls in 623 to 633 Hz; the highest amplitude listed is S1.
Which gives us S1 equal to 35.54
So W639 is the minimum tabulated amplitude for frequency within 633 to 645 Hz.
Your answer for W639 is 28.05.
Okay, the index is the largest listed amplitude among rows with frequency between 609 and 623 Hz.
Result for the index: 38.7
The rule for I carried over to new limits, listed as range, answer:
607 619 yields 34.49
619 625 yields 35.01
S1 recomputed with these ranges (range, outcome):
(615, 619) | 34.67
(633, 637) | 29.52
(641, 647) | 32.12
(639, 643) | 30.09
